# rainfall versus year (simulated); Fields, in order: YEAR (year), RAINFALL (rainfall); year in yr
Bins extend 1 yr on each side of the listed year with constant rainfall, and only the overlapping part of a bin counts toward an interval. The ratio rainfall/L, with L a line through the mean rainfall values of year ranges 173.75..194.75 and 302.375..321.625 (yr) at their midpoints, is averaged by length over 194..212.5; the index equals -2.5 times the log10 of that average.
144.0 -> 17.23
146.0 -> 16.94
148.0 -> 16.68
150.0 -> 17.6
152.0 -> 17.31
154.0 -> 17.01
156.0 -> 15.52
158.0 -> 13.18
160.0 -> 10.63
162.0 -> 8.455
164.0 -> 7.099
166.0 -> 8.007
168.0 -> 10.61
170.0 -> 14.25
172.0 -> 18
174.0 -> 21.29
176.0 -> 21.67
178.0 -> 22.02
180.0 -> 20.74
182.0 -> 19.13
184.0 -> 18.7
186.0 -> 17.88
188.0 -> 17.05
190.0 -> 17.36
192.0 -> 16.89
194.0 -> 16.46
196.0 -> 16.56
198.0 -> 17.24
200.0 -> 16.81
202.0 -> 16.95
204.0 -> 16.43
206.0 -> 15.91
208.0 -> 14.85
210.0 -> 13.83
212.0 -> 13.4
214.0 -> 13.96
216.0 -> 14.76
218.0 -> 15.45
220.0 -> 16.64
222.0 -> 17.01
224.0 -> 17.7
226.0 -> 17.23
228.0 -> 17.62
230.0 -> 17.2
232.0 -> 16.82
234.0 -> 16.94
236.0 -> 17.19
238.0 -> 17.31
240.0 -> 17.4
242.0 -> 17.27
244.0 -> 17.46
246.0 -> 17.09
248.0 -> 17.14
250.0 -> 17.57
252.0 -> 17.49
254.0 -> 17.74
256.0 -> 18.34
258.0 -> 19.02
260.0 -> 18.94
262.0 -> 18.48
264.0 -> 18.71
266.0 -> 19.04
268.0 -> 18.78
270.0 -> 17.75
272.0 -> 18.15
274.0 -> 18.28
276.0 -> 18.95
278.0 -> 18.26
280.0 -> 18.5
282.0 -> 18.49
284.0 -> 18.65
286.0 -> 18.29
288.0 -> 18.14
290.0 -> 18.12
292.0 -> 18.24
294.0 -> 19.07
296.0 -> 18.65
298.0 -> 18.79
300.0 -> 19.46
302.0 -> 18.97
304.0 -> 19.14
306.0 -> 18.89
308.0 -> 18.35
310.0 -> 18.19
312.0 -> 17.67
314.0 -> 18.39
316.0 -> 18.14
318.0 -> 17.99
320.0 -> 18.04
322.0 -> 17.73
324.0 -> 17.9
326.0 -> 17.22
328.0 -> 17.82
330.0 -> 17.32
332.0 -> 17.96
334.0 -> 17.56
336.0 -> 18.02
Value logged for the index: 0.19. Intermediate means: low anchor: 19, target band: 15.9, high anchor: 18.3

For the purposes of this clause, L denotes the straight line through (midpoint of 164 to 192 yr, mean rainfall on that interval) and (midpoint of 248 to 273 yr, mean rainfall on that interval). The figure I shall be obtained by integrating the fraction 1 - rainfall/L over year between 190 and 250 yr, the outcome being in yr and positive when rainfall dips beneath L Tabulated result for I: 4.0 yr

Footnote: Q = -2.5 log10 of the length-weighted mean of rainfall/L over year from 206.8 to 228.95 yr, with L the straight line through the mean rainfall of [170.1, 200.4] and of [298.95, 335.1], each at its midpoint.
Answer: 0.17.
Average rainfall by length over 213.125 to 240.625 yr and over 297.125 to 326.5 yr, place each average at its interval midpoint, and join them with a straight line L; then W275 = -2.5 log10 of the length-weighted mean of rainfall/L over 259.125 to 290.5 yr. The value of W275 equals -0.052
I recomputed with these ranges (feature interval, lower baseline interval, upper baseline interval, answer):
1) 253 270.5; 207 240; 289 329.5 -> -1.46 yr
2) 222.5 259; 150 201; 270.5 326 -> -0.38 yr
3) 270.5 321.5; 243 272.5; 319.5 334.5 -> -1.66 yr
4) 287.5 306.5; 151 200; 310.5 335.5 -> -1.37 yr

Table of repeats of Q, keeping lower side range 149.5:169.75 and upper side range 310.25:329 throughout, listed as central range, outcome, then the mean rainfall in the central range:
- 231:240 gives -0.139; 17.1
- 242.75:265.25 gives -0.150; 18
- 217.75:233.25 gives -0.159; 17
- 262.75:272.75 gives -0.148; 18.5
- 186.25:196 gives -0.245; 17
